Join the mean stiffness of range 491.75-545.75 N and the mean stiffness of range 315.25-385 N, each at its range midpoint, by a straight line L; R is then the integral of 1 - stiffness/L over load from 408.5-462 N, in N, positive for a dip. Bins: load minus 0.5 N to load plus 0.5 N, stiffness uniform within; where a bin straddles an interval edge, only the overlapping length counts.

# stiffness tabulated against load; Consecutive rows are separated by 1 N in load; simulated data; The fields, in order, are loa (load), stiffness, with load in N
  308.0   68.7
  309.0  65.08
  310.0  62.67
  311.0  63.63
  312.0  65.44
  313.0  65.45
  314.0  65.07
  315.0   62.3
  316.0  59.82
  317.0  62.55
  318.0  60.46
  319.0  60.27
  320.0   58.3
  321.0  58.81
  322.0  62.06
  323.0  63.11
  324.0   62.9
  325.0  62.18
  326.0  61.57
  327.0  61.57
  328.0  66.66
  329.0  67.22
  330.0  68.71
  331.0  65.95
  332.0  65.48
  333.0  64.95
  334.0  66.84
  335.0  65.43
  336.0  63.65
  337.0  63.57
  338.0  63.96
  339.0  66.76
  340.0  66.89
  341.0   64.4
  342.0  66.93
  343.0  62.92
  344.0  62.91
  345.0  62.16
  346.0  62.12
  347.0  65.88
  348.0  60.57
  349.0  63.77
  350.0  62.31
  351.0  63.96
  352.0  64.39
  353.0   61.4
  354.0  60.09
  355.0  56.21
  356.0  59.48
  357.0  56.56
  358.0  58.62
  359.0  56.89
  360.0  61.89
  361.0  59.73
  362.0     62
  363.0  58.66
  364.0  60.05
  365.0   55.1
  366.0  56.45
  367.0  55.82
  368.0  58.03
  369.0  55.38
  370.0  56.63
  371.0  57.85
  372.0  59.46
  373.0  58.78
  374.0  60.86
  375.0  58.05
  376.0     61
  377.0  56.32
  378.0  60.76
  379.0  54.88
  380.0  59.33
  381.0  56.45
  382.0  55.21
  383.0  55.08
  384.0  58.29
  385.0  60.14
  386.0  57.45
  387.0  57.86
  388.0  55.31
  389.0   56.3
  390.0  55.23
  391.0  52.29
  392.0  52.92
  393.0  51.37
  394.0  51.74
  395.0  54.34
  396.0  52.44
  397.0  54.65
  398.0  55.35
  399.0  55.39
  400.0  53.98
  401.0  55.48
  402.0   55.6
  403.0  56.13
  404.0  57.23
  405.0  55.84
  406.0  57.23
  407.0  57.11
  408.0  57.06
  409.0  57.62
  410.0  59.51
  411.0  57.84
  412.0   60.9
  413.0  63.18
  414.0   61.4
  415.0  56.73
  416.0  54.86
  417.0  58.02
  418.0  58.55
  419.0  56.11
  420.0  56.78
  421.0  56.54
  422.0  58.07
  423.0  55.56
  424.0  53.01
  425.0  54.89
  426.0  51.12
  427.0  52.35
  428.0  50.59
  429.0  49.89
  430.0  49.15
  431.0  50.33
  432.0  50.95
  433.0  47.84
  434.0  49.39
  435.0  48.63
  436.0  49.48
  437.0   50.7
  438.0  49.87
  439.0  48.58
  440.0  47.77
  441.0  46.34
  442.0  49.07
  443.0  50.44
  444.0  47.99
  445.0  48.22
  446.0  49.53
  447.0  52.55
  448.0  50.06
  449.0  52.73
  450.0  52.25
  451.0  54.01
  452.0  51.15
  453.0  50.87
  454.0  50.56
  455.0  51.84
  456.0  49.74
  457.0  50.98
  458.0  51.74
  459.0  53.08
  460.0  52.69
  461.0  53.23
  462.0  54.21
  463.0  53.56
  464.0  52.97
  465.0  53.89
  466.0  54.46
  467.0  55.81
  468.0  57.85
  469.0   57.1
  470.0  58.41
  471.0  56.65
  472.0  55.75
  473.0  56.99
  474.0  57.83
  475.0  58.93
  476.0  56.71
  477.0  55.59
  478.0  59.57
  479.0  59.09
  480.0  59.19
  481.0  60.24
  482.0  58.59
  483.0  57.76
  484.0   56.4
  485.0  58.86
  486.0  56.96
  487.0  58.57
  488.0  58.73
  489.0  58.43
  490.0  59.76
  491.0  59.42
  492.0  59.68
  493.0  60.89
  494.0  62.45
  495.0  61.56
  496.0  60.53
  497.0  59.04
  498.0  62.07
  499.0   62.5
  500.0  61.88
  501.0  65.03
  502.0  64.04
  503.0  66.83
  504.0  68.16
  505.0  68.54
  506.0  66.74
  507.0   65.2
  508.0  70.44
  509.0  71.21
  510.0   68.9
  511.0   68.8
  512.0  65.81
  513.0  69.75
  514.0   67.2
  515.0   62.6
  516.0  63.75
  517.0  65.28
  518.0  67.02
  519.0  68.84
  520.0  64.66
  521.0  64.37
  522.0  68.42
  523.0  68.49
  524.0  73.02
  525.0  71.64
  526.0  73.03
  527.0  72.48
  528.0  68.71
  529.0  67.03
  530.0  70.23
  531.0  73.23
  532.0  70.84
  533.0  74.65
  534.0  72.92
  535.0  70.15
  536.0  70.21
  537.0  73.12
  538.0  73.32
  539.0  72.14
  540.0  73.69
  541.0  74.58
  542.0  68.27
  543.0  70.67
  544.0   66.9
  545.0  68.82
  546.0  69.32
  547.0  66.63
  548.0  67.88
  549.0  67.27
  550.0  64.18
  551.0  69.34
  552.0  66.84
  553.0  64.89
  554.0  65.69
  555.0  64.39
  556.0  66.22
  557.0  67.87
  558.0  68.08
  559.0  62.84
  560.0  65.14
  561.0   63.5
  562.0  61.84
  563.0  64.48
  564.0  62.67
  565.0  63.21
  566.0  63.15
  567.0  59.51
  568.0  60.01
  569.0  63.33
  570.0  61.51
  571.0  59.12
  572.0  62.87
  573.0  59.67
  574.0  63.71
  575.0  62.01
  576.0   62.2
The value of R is 9.7 N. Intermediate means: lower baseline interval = 61.1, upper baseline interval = 67.8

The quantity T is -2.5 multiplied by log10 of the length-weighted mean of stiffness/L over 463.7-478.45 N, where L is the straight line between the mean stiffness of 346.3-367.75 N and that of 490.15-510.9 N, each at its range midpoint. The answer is 0.12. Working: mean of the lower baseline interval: 60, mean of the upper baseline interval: 64.3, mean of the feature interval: 56.6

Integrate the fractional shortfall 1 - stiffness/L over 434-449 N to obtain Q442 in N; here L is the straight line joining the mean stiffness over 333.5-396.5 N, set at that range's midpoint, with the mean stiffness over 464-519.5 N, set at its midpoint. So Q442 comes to 2.8 N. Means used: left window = 59.3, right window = 61.4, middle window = 49.4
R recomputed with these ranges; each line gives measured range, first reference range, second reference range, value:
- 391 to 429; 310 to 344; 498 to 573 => 5.5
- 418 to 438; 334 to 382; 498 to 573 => 3.4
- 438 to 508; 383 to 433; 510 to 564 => 6.2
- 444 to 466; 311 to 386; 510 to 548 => 4.7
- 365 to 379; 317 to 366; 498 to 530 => 1.2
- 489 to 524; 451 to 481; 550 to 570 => -3.6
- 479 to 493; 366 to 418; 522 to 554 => 1.4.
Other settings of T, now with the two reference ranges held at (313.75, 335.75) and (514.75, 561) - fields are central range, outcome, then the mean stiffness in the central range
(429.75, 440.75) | 0.318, 49.3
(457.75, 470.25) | 0.221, 54.5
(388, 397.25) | 0.210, 53.5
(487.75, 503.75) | 0.101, 61.6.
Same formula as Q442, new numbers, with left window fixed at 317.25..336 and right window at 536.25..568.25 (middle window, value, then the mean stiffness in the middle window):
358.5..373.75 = 1.4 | 58.2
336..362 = 0.6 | 62.2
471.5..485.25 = 1.6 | 57.9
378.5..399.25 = 2.9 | 55.3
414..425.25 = 1.4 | 56.5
